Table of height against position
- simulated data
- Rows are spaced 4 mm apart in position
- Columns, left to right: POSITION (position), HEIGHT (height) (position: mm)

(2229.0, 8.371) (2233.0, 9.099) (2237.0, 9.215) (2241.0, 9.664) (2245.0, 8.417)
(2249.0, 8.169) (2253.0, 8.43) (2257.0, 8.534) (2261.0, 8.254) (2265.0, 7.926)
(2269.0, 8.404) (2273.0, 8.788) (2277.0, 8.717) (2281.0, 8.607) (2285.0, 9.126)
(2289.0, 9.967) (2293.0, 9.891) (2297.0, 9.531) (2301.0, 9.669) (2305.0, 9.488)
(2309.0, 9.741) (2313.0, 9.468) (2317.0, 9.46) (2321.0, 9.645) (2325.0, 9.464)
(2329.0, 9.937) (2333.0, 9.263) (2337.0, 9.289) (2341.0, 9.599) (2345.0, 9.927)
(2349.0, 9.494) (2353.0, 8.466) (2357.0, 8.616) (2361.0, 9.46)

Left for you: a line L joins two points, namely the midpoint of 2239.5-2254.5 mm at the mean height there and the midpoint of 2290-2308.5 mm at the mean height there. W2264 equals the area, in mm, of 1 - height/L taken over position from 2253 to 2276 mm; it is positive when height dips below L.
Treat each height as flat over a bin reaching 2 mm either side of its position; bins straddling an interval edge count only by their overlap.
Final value 1.5 mm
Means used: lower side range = 8.64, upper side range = 9.67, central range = 8.4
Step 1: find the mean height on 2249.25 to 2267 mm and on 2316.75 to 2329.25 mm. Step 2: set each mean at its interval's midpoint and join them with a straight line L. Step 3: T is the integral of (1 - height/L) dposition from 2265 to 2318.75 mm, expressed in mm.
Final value -1.6 mm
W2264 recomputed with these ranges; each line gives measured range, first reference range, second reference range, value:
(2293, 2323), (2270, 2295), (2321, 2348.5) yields -0.75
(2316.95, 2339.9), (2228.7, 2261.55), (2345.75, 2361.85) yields -1.40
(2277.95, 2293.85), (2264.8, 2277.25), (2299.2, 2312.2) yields -0.59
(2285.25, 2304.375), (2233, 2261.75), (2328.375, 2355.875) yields -1.35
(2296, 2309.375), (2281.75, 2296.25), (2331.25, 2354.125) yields -0.12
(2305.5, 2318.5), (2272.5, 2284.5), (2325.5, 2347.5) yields -0.45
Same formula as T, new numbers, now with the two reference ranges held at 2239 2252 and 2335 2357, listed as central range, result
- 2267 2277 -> 0.29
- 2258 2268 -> 0.74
